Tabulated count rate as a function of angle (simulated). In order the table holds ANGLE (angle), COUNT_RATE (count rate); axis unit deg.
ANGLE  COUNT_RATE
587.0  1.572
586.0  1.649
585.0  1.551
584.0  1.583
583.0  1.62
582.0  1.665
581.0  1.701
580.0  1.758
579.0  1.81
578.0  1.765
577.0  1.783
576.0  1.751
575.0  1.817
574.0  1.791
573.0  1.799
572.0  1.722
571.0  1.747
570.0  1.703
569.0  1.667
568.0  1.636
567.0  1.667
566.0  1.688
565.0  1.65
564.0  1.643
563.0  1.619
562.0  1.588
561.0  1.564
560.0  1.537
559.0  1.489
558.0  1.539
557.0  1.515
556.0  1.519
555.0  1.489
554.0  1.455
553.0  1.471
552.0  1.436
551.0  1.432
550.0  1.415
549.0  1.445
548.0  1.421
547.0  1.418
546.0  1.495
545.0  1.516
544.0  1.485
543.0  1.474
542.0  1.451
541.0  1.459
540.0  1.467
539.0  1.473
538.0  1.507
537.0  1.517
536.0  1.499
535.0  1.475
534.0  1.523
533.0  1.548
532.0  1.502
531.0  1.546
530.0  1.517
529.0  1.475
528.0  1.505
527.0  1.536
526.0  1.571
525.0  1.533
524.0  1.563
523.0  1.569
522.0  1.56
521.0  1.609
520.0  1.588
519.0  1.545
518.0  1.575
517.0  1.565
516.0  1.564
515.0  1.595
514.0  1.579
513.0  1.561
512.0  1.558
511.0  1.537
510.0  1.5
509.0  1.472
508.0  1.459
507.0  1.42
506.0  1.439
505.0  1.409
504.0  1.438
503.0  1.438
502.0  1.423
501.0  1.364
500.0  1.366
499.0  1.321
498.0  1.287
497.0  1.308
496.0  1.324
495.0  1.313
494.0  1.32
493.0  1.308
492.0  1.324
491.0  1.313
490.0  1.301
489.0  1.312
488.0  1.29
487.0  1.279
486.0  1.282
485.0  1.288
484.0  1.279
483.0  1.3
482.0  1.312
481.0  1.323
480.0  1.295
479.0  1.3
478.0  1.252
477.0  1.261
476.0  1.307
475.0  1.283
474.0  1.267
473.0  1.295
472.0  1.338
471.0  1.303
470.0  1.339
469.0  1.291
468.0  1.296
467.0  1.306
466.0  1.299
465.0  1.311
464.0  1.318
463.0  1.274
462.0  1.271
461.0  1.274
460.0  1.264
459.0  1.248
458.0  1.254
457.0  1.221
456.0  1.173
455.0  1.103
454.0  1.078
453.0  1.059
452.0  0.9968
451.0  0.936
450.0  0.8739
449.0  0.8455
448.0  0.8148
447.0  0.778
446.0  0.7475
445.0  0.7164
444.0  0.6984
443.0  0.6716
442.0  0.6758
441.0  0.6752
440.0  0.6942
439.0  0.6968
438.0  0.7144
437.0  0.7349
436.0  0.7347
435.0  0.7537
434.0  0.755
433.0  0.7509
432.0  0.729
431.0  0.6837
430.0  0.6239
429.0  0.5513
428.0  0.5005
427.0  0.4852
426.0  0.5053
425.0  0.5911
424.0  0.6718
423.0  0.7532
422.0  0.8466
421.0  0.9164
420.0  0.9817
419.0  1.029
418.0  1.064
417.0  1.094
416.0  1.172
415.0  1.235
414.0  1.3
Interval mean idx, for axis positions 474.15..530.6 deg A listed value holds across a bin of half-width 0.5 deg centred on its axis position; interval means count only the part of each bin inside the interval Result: 1.42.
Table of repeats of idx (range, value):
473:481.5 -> 1.29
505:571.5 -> 1.53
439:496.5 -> 1.16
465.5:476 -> 1.3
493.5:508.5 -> 1.38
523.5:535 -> 1.53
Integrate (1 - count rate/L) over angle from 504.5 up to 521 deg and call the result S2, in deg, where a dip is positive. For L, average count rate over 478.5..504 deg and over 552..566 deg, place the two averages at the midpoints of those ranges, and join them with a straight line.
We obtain -1.6 deg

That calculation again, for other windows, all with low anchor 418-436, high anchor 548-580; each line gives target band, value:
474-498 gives -4.14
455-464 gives -2.96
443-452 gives 0.57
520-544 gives -1.90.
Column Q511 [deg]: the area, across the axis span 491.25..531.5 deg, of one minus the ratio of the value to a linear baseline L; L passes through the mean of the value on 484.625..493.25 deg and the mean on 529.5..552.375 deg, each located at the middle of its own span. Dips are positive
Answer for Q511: -2.7 deg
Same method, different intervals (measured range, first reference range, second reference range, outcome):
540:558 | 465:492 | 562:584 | 1.5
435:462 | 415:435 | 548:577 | 0.5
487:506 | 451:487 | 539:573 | 0.0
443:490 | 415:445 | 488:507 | -4.1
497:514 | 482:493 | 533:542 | -0.9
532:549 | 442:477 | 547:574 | 0.0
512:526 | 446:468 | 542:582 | -1.6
